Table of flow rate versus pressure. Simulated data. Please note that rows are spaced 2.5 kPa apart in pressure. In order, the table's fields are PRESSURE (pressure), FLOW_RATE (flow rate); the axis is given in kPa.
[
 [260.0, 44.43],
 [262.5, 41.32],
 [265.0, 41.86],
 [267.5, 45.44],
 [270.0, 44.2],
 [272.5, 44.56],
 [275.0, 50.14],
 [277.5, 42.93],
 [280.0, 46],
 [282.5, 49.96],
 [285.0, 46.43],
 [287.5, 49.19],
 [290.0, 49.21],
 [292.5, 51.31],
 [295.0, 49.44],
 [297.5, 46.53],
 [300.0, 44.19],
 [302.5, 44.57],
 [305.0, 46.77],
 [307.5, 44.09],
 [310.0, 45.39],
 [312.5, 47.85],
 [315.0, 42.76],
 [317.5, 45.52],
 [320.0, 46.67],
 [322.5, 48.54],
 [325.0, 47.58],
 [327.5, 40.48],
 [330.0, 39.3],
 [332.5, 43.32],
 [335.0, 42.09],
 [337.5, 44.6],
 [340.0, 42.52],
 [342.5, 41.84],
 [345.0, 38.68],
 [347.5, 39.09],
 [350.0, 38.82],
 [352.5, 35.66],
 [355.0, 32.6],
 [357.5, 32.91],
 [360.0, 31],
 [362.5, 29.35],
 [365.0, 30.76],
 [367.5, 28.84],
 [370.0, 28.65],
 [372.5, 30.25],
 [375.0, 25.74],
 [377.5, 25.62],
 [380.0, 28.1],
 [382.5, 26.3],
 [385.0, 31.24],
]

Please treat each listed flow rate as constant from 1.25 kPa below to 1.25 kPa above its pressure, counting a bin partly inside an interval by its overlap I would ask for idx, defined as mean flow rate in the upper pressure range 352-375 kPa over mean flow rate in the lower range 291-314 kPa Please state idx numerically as 0.7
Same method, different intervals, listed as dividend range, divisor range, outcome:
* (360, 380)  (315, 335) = 0.65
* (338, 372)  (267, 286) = 0.75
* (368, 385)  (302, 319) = 0.61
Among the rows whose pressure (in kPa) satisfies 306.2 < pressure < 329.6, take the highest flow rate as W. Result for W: 48.54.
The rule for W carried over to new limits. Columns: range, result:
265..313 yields 51.31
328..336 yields 43.32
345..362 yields 39.09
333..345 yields 44.6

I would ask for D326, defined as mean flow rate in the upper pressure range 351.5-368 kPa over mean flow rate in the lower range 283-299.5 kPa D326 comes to 0.7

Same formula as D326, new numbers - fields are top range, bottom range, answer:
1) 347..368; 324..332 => 0.78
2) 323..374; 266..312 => 0.79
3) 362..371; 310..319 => 0.65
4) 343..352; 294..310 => 0.85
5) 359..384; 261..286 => 0.63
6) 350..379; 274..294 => 0.63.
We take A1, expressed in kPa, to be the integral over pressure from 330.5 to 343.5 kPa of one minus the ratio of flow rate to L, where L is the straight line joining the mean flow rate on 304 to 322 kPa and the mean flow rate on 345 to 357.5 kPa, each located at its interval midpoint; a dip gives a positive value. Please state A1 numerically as -0.9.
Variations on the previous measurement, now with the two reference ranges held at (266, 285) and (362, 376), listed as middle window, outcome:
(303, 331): -4.8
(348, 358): -1.1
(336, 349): -2.9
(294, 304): -1.0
